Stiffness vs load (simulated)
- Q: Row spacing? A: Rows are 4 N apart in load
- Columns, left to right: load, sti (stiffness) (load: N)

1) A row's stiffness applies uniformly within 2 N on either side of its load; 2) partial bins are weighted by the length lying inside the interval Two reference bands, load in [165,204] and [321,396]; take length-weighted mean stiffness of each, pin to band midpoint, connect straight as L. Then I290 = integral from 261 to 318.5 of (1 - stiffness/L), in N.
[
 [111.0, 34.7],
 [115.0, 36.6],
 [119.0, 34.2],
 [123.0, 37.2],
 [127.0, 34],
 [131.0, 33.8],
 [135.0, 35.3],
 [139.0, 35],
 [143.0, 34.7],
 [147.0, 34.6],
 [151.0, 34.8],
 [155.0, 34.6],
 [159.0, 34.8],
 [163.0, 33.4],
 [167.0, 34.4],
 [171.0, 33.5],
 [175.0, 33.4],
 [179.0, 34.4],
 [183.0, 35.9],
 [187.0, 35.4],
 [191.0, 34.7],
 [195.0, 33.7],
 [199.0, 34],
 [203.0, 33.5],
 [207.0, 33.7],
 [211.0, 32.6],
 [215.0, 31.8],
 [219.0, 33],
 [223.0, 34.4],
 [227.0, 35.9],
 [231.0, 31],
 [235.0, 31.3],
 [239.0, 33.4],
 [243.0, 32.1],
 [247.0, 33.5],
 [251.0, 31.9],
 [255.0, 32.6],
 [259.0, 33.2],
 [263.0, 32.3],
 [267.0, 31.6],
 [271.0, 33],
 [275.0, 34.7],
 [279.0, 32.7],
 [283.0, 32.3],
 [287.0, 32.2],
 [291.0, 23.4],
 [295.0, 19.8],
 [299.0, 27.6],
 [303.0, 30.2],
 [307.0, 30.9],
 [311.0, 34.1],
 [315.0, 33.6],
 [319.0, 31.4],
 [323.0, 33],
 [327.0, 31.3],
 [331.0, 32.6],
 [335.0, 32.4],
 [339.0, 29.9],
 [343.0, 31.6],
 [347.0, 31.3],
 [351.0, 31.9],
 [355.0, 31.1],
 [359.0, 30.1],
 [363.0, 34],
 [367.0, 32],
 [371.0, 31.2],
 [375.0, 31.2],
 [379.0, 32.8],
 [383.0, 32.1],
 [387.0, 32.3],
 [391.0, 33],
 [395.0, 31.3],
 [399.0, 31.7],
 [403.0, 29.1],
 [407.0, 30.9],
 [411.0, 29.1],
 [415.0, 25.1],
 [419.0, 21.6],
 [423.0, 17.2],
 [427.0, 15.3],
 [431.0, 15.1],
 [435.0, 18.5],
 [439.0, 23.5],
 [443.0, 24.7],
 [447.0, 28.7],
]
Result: 3.9 N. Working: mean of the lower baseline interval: 34.3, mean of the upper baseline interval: 31.9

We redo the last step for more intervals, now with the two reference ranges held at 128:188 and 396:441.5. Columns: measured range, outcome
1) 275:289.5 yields -1.5 N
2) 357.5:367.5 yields -2.4 N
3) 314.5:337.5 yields -4.0 N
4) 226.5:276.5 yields -3.5 N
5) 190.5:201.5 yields -0.4 N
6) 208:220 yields -0.1 N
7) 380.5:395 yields -4.4 N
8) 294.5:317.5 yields -1.4 N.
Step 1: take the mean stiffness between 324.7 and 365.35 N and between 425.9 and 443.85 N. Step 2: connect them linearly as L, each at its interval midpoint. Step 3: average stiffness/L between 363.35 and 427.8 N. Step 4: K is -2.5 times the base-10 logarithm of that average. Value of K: -0.16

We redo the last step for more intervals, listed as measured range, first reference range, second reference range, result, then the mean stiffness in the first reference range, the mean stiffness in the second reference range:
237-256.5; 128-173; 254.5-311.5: -0.036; 34.4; 30.6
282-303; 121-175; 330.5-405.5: 0.202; 34.6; 31.6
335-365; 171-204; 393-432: -0.147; 34.3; 24.9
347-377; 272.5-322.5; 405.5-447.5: -0.197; 30.4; 22.4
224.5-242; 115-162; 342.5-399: 0.024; 34.9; 31.9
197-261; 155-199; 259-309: -0.022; 34.4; 30.2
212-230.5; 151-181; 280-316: -0.046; 34.1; 29.3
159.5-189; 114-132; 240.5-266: -0.007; 35.2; 32.6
